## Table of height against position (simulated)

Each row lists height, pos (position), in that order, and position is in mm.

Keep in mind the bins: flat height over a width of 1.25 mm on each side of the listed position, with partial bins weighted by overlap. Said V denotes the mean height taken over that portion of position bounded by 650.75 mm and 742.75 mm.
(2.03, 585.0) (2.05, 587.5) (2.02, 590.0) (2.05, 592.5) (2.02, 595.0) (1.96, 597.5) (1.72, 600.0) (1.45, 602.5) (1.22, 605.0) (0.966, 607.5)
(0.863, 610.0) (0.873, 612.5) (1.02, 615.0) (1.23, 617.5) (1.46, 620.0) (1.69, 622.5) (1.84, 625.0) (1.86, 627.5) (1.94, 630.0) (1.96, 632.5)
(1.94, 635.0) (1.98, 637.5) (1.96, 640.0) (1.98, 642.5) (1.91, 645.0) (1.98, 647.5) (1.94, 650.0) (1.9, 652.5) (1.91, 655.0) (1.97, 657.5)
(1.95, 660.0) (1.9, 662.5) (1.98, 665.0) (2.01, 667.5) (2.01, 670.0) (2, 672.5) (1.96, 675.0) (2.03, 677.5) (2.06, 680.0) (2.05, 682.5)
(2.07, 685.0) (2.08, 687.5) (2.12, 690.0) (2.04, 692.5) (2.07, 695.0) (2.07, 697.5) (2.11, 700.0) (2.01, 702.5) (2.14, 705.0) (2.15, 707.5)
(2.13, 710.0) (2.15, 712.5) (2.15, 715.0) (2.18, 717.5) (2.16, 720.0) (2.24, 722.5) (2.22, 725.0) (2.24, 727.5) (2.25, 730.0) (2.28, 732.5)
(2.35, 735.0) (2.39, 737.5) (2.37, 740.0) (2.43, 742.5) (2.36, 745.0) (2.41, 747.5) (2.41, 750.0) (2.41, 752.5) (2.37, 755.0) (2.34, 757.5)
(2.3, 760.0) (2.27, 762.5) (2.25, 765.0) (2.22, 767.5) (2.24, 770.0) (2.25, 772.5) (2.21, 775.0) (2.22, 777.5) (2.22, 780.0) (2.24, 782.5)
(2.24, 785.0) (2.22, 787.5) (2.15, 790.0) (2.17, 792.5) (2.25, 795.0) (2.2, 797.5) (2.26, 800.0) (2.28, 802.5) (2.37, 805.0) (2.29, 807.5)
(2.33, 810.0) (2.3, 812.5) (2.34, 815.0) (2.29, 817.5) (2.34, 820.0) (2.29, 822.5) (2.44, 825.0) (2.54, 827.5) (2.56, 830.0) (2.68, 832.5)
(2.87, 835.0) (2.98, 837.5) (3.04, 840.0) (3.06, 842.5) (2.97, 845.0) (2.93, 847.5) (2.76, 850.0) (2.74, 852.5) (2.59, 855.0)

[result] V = 2.11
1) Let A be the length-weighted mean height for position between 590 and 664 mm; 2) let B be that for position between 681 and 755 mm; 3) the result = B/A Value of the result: 1.3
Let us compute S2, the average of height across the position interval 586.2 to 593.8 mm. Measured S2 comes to 2.04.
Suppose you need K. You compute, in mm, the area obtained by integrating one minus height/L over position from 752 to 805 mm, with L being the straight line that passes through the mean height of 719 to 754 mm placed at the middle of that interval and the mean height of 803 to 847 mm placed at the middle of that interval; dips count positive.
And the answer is 4.1 mm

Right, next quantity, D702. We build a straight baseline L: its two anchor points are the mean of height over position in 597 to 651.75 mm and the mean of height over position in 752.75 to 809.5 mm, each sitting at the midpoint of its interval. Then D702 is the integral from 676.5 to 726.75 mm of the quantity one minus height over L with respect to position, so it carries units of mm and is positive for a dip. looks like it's -4.6 mm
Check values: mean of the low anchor 1.62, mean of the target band 2.11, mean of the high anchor 2.26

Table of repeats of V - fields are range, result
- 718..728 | 2.21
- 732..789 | 2.3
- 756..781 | 2.25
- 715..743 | 2.27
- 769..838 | 2.34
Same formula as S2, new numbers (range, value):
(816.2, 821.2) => 2.31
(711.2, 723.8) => 2.18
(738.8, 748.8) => 2.39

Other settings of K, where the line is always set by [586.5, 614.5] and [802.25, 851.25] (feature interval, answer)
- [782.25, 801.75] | 1.7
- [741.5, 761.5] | -1.2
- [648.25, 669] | -1.5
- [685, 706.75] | -1.1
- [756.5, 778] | 0.5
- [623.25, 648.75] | -3.3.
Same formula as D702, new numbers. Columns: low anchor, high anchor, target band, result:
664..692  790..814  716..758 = -3.36 mm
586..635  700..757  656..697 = -1.03 mm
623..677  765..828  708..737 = -1.51 mm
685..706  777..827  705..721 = -0.31 mm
